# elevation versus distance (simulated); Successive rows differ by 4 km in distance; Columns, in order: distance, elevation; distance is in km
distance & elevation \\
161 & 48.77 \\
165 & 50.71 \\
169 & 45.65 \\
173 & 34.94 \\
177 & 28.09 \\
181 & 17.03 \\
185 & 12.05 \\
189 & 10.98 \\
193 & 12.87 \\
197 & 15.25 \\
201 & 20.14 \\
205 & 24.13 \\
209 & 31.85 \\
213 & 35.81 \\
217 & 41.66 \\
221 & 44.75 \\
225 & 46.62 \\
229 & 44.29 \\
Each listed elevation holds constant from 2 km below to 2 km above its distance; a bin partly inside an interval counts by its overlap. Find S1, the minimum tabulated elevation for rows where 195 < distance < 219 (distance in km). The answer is 15.25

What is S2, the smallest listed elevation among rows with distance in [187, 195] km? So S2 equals 10.98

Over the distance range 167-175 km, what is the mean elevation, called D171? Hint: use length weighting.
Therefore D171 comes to 40.3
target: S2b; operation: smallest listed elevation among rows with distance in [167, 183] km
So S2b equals 17.03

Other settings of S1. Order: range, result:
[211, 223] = 35.81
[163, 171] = 45.65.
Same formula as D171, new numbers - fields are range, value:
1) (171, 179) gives 31.5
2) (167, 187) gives 27.6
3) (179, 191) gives 13.4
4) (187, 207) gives 16.7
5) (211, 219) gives 38.7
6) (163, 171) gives 48.2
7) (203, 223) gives 35.6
